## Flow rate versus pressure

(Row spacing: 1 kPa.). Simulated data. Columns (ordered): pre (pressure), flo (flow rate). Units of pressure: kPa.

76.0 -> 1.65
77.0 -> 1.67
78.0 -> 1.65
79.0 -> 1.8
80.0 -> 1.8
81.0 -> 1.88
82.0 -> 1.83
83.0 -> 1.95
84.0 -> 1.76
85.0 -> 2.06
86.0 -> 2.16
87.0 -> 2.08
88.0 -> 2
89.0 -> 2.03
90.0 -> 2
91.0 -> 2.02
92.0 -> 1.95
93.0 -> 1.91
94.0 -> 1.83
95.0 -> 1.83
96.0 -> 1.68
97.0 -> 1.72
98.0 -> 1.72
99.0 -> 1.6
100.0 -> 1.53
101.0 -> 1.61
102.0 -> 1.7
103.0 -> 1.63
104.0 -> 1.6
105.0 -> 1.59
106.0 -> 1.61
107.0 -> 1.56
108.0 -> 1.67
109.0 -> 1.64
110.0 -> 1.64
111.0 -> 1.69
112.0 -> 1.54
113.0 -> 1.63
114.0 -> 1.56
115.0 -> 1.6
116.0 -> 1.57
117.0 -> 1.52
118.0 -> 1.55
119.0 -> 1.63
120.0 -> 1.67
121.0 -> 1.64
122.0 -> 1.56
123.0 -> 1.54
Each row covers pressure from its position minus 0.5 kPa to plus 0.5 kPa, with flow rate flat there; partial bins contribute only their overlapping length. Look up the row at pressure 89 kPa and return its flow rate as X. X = 2.03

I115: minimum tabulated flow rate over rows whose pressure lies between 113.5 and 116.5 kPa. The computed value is 1.56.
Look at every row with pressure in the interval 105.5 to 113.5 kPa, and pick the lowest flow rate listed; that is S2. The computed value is 1.54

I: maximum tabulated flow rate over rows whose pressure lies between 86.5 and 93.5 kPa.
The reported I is 2.08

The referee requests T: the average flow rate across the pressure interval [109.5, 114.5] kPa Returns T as 1.61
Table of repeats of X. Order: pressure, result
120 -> 1.67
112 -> 1.54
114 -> 1.56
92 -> 1.95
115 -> 1.6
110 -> 1.64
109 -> 1.64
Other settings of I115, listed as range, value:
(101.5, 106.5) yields 1.59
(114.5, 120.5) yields 1.52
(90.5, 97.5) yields 1.68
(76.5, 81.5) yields 1.65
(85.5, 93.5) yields 1.91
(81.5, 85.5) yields 1.76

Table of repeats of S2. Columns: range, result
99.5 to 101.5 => 1.53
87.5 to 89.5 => 2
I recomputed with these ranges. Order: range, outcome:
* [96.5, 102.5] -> 1.72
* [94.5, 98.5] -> 1.83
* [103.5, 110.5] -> 1.67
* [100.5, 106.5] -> 1.7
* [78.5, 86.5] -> 2.16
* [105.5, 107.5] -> 1.61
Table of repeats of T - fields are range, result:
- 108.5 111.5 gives 1.66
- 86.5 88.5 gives 2.04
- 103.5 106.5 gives 1.6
